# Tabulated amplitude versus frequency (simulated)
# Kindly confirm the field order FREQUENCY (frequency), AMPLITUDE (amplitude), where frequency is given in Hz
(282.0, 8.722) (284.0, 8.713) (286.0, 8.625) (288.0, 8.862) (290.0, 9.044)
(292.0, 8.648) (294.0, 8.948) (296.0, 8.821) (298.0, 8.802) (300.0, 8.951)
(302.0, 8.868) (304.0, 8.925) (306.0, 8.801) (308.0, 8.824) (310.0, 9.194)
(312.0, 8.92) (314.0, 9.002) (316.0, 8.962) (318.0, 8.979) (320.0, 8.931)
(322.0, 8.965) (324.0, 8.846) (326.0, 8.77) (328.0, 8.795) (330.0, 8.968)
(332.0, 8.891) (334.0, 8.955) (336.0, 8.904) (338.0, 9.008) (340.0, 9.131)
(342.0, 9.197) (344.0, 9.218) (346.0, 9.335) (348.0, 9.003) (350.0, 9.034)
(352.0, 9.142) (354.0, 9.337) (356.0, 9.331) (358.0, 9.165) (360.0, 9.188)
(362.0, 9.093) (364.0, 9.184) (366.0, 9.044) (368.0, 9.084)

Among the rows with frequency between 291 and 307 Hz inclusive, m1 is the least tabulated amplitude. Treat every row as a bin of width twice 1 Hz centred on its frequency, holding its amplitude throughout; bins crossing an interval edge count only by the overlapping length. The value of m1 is 8.648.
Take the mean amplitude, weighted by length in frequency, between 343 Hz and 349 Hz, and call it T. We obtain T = 9.19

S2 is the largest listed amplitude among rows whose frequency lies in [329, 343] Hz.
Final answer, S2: 9.197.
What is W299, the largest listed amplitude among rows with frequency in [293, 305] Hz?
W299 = 8.951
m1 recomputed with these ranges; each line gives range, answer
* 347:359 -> 9.003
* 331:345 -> 8.891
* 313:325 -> 8.846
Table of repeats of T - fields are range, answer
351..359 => 9.24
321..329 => 8.84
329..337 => 8.93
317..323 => 8.96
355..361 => 9.23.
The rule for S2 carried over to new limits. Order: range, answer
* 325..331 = 8.968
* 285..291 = 9.044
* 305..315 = 9.194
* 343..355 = 9.337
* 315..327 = 8.979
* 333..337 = 8.955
